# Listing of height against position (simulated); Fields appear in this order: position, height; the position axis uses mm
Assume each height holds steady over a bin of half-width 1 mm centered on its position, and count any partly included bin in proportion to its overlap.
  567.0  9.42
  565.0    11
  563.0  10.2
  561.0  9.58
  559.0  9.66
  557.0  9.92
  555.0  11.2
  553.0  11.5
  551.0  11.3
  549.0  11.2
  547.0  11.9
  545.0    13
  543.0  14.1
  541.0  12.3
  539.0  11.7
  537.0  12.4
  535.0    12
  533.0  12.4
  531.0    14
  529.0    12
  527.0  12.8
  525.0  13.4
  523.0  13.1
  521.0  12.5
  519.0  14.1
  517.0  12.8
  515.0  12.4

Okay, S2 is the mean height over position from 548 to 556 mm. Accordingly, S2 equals 11.3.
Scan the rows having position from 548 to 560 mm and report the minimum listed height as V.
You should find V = 9.66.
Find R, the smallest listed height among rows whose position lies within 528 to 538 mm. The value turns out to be 12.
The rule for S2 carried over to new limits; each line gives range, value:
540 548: 12.8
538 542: 12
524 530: 12.7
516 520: 13.4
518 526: 13.3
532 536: 12.2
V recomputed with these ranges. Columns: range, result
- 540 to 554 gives 11.2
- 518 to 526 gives 12.5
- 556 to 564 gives 9.58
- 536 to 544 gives 11.7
